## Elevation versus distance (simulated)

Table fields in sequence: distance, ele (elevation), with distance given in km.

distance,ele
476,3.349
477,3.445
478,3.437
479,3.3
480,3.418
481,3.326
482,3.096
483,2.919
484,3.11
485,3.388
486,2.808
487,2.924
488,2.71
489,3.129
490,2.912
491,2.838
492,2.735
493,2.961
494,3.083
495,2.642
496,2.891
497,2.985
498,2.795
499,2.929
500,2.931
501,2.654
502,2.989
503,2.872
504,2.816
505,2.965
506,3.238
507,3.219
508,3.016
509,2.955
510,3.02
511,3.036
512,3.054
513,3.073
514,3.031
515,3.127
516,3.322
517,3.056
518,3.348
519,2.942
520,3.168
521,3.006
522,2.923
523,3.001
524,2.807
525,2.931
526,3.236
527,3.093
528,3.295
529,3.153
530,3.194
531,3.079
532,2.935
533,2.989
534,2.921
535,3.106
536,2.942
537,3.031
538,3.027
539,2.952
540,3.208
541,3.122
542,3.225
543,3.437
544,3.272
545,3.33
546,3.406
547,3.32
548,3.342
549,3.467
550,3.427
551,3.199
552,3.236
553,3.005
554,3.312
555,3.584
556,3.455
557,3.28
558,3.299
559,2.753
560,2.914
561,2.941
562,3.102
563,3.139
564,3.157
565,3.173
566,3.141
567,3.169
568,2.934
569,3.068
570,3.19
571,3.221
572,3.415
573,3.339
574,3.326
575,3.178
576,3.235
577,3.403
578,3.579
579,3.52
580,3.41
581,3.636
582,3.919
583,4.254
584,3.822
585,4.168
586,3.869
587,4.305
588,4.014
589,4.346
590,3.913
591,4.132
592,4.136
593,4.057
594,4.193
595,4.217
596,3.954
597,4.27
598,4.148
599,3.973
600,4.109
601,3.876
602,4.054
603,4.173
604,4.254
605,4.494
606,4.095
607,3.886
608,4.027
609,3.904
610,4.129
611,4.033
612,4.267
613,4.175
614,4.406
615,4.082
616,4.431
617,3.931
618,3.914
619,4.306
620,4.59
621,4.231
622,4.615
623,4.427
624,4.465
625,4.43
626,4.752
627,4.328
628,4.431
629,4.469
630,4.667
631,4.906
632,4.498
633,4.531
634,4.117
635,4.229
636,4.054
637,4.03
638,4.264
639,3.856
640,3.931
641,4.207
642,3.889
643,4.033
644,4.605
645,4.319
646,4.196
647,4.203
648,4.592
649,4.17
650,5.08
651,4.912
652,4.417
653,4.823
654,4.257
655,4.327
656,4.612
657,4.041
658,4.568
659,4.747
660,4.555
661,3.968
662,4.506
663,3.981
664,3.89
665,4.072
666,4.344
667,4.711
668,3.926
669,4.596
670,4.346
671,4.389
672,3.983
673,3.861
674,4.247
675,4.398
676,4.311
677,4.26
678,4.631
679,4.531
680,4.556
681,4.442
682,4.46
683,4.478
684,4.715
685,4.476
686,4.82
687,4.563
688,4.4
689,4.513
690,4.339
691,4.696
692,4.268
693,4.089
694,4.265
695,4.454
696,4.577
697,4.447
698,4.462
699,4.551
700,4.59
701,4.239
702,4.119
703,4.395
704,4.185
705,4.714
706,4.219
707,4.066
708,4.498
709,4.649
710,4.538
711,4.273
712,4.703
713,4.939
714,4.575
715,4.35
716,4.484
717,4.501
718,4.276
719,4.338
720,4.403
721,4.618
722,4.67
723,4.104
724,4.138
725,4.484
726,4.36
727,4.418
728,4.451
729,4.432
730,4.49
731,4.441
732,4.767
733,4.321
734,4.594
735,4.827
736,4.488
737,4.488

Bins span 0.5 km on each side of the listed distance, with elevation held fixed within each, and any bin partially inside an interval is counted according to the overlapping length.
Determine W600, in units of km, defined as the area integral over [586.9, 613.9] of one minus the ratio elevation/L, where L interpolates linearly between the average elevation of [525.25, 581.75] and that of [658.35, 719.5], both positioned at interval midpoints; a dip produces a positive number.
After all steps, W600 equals -3.7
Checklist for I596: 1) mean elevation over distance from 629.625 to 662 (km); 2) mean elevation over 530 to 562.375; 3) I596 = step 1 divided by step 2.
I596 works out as 1.37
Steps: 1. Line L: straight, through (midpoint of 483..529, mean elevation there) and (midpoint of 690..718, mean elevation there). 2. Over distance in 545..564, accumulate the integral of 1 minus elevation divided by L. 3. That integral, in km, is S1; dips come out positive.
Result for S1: 0.7 km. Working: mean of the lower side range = 3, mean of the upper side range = 4.43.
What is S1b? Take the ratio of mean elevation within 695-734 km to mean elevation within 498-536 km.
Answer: 1.46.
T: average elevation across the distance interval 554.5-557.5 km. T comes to 3.44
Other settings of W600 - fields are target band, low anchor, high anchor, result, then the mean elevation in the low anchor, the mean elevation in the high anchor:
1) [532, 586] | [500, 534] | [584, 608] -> 4.8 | 3.04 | 4.11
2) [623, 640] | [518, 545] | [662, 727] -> -2.1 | 3.09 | 4.4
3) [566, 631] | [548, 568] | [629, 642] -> -3.9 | 3.19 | 4.27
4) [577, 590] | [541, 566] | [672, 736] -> -1.5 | 3.24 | 4.44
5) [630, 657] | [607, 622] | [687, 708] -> -0.6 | 4.18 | 4.39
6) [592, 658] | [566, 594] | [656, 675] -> -4.9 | 3.65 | 4.28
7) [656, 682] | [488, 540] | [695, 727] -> -1.2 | 3.01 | 4.43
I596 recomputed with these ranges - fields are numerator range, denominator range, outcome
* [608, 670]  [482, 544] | 1.43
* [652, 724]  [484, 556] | 1.43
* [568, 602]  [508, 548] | 1.22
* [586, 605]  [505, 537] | 1.34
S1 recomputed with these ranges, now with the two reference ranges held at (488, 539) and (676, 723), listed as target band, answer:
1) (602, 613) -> -1.14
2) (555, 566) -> 0.74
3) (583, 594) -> -1.53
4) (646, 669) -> -1.49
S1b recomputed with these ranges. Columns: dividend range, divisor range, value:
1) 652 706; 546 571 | 1.37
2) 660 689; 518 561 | 1.38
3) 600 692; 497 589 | 1.35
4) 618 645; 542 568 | 1.34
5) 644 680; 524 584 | 1.35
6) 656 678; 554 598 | 1.20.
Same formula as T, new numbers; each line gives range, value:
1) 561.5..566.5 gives 3.14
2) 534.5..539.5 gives 3.01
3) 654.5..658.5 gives 4.39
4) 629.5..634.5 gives 4.54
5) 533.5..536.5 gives 2.99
